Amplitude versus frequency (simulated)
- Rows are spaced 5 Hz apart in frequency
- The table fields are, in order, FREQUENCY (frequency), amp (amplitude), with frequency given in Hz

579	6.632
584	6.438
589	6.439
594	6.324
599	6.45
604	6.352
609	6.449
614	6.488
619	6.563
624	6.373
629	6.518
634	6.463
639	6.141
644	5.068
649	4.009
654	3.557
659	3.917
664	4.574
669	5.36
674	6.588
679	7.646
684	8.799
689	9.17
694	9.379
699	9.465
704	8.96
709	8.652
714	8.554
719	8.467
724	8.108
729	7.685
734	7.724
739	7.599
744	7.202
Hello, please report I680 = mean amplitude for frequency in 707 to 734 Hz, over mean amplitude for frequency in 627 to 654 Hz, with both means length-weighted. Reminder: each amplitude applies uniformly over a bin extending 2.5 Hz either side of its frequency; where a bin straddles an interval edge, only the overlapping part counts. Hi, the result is 1.5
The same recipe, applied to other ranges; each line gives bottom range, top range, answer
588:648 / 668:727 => 1.33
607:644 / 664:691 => 1.14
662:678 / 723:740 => 1.35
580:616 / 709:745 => 1.24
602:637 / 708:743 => 1.25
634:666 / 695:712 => 1.93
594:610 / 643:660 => 0.64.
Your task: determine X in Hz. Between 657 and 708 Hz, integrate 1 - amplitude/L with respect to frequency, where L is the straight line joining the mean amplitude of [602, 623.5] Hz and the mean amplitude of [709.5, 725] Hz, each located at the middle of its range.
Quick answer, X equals 2.5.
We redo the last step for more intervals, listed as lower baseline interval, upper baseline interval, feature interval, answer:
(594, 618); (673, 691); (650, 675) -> 10.0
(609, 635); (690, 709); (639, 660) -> 8.5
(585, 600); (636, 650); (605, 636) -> -3.9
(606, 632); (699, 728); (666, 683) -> 2.3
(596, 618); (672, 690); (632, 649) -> 3.7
